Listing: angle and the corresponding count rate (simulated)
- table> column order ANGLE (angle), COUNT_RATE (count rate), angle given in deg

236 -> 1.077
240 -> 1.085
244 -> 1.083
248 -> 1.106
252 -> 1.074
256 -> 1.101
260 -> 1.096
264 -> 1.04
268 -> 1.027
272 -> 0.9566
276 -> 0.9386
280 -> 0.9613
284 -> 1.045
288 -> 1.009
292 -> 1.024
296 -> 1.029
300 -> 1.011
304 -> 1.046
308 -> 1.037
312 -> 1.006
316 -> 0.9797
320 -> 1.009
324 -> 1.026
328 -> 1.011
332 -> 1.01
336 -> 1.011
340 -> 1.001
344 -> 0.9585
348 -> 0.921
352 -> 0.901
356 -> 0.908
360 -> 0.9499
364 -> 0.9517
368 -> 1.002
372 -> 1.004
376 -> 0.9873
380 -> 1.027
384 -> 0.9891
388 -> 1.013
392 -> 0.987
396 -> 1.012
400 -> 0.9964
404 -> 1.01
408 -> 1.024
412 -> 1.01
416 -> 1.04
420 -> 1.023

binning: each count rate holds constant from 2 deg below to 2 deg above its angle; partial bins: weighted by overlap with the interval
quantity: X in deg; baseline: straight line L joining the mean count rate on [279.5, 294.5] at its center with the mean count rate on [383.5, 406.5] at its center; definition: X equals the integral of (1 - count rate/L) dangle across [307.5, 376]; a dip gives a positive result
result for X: 1.92 deg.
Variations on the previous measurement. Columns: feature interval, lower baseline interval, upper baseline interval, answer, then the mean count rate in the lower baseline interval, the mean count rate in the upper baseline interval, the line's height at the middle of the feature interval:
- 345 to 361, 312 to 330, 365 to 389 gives 1.3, 1.01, 1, 1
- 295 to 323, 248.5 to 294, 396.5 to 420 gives 0.2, 1.03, 1.02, 1.02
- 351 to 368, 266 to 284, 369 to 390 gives 1.0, 0.979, 1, 0.999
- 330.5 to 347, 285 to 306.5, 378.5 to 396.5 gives 0.4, 1.03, 1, 1.02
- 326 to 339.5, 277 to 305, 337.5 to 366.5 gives -0.6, 1.01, 0.944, 0.966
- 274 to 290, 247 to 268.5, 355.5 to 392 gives 1.0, 1.08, 0.985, 1.06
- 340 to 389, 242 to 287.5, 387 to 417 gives 2.4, 1.04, 1.01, 1.02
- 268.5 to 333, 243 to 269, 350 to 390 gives 1.8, 1.08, 0.973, 1.04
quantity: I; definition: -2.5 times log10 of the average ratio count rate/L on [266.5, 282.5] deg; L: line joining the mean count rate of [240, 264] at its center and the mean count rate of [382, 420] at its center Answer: 0.110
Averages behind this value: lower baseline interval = 1.09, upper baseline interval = 1.01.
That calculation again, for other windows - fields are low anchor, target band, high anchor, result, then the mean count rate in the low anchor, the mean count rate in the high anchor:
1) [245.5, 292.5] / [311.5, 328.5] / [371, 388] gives 0.01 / 1.03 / 1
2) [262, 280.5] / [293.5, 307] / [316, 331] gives -0.03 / 0.987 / 1.01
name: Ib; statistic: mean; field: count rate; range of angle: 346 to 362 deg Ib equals 0.92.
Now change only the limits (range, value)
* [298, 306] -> 1.03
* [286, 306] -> 1.02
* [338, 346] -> 0.98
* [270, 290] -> 0.982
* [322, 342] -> 1.01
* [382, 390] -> 1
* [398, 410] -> 1.01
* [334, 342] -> 1.01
